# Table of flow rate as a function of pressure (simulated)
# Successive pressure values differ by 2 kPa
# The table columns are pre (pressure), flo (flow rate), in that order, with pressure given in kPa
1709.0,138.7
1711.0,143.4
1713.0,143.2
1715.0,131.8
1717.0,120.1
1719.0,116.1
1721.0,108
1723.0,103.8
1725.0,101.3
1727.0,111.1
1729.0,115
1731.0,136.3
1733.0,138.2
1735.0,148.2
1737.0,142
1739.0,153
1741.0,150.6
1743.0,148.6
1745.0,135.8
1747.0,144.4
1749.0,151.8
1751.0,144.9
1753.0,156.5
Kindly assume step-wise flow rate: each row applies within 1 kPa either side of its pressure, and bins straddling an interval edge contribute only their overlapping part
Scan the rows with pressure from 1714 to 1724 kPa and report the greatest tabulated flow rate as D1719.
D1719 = 131.8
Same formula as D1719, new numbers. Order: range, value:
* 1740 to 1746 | 150.6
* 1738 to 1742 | 153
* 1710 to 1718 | 143.4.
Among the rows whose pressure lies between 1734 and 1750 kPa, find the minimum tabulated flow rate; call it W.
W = 135.8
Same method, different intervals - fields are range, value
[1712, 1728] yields 101.3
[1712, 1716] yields 131.8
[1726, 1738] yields 111.1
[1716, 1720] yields 116.1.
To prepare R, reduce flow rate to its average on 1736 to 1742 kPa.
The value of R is 149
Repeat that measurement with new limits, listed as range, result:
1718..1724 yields 109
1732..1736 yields 143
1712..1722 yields 124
